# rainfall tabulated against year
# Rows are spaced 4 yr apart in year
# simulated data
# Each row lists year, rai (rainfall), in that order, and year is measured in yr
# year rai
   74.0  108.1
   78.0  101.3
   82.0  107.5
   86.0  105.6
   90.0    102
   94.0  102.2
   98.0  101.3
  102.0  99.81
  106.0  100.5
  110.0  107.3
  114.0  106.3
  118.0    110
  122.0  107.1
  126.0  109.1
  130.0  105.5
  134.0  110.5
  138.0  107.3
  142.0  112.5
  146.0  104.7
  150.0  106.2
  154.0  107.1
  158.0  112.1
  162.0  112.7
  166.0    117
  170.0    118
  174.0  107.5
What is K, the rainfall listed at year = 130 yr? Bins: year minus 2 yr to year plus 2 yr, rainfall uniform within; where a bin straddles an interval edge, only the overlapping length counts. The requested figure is 105.5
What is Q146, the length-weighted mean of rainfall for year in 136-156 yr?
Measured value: 108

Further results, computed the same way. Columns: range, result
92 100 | 102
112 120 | 108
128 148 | 108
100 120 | 105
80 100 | 104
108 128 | 108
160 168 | 115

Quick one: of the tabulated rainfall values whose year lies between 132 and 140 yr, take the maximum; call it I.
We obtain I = 110.5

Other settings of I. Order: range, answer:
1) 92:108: 102.2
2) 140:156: 112.5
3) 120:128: 109.1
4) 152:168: 117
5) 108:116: 107.3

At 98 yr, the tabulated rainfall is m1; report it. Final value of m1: 101.3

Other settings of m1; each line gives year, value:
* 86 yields 105.6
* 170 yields 118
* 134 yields 110.5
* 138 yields 107.3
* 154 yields 107.1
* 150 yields 106.2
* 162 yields 112.7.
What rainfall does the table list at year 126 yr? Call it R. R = 109.1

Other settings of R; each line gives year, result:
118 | 110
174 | 107.5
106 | 100.5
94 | 102.2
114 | 106.3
